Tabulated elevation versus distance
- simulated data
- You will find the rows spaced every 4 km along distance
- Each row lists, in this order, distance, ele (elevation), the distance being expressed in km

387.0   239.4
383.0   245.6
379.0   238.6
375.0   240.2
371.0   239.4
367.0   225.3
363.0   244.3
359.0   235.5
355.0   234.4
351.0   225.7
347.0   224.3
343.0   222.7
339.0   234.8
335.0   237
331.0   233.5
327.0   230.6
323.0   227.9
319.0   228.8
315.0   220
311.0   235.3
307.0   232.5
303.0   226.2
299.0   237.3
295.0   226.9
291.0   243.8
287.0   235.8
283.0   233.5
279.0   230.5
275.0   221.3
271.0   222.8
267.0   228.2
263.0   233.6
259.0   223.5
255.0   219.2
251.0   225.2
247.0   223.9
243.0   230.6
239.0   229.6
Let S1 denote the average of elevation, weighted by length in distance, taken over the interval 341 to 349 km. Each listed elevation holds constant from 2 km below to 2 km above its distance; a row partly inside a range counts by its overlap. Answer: 224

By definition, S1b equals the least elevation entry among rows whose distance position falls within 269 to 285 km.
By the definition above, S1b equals 221.3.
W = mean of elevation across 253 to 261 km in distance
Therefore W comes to 221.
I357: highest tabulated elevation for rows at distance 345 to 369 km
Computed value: 244.3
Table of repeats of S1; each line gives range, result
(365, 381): 236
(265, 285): 227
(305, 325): 229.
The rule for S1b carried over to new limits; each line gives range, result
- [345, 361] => 224.3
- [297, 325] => 220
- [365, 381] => 225.3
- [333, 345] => 222.7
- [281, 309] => 226.2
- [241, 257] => 219.2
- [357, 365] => 235.5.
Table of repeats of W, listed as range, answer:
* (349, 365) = 235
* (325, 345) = 232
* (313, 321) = 224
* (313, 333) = 228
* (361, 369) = 235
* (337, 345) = 229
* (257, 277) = 226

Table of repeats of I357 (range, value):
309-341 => 237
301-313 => 235.3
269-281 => 230.5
